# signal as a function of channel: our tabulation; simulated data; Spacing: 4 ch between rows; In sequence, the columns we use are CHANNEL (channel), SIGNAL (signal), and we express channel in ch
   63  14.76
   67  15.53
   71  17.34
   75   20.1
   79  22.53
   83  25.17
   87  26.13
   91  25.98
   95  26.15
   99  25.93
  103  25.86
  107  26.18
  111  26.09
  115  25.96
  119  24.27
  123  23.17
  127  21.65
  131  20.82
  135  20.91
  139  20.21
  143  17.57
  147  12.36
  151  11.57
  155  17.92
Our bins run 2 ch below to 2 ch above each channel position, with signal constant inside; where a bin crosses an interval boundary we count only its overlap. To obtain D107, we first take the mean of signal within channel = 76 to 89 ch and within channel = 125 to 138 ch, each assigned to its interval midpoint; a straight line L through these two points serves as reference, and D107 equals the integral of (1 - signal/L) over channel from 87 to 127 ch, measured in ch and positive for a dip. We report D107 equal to -4.7 ch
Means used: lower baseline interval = 24.3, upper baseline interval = 21.1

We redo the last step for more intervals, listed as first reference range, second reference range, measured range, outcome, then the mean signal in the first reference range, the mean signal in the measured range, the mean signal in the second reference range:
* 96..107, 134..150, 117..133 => -1.22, 26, 22.5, 17.2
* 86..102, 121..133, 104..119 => -1.26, 26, 25.8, 21.9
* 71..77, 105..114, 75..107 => -3.79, 19.2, 25.1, 26.1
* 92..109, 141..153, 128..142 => -2.93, 26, 20.5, 13.8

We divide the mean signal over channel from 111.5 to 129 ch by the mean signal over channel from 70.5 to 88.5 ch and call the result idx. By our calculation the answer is 1.1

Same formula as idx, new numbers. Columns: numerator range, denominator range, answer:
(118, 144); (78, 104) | 0.83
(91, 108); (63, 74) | 1.58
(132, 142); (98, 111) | 0.78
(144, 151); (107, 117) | 0.49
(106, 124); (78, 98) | 0.99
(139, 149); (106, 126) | 0.64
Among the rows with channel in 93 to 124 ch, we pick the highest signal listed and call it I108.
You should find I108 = 26.18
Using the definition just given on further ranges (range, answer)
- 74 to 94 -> 26.13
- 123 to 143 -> 23.17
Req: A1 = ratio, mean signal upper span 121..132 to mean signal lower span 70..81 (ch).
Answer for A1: 1.09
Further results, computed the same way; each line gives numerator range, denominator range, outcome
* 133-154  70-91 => 0.73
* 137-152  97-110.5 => 0.60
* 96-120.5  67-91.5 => 1.17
